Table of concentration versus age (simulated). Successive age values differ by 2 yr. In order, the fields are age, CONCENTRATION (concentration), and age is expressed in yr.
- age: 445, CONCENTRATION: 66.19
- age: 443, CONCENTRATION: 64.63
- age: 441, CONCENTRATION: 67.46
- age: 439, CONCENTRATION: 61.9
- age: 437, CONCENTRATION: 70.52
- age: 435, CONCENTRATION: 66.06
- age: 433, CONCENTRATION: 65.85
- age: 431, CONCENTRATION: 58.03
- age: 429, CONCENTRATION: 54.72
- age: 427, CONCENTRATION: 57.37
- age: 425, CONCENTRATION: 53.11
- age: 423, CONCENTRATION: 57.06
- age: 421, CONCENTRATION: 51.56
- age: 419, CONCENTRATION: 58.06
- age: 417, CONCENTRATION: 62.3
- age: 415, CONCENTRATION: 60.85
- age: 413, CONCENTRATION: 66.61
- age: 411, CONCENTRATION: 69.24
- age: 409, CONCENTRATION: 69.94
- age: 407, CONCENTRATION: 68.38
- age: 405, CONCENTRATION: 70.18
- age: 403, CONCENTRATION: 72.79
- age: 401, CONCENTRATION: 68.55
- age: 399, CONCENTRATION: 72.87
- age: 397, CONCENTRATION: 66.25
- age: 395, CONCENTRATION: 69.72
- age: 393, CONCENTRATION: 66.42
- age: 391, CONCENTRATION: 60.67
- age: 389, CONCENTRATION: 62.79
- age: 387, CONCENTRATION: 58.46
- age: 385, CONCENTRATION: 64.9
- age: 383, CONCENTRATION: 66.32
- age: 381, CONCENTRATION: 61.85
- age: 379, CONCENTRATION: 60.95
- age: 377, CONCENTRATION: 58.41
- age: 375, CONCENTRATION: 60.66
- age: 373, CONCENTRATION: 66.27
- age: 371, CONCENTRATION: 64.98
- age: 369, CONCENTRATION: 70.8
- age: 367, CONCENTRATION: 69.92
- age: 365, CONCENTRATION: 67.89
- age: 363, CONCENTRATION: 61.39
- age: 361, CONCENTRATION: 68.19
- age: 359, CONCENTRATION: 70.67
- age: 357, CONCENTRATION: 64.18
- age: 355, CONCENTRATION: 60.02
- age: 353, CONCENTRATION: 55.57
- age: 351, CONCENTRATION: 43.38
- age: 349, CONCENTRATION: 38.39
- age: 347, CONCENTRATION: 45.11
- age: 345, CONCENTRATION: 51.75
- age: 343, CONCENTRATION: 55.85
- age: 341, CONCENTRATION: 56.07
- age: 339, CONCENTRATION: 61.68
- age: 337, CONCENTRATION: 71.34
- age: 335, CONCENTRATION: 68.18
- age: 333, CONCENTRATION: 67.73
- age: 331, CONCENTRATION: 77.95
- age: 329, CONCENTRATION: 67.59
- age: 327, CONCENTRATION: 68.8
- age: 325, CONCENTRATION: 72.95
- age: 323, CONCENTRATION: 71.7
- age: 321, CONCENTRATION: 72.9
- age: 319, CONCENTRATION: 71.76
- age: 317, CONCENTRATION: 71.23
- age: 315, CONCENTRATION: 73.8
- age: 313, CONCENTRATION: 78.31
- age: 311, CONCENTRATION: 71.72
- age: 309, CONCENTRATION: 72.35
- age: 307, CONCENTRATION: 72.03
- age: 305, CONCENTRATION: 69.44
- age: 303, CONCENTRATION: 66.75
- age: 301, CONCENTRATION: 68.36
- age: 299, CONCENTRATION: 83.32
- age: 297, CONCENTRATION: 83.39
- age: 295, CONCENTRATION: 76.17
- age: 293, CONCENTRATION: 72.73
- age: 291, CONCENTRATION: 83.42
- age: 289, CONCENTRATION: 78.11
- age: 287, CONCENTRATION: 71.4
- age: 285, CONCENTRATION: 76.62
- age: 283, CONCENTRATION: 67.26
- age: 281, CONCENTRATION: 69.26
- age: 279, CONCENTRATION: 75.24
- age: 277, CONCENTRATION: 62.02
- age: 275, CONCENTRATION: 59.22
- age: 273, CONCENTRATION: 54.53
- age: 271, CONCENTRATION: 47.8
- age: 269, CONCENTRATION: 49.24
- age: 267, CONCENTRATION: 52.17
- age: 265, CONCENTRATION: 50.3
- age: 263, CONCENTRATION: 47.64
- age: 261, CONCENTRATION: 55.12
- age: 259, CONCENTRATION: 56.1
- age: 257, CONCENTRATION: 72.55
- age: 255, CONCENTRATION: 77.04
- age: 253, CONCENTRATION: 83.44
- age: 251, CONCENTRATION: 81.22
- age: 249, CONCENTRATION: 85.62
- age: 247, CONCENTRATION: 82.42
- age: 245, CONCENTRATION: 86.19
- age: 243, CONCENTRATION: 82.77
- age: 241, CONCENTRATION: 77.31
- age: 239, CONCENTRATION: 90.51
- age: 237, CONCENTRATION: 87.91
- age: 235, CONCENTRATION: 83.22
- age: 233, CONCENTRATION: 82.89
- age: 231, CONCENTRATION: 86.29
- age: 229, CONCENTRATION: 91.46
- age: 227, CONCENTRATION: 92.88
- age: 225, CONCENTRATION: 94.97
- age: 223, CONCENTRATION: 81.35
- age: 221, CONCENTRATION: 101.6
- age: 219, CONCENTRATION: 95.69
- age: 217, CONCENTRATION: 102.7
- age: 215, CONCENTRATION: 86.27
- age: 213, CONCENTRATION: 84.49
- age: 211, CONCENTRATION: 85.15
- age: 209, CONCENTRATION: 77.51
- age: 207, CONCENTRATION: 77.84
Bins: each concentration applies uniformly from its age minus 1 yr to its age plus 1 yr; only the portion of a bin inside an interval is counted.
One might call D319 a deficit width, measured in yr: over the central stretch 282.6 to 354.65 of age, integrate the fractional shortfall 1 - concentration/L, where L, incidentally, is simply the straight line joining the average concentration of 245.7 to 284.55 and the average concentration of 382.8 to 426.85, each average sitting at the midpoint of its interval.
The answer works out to -3.8 yr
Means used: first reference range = 65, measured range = 68.1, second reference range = 64.2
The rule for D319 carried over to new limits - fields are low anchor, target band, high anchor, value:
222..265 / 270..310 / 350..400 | 1.73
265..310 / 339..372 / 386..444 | 3.40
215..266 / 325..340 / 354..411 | 0.43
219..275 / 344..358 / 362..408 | 3.47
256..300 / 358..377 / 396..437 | -0.58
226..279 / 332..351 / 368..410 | 3.21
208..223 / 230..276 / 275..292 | 5.51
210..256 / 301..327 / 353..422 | 1.26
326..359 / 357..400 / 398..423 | -1.59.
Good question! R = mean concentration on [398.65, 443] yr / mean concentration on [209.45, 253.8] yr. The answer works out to 0.73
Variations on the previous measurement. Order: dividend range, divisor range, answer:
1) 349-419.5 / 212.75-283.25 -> 0.85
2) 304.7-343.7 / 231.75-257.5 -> 0.84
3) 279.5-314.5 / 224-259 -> 0.88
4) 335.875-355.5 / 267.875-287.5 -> 0.86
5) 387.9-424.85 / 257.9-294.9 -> 1.03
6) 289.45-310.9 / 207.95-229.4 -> 0.83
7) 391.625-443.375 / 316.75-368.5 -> 1.01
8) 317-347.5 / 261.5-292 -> 1.05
